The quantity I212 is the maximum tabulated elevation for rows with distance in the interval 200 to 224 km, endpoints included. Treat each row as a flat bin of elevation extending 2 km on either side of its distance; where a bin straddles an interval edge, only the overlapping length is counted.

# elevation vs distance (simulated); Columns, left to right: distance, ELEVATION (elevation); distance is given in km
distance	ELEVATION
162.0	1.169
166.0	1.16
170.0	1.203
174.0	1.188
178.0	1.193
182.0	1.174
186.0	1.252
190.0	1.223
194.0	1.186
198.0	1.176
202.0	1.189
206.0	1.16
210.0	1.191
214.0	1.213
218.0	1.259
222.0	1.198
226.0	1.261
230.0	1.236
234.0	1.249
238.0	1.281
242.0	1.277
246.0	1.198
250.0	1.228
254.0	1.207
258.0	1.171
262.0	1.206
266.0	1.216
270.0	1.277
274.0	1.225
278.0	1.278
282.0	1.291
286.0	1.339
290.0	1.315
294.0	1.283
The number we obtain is 1.259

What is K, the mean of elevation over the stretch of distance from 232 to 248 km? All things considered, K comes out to 1.25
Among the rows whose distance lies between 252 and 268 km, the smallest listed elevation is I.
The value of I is 1.171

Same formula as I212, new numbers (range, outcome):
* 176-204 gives 1.252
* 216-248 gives 1.281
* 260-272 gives 1.277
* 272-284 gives 1.291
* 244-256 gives 1.228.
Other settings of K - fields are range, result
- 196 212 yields 1.18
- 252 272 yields 1.22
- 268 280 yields 1.26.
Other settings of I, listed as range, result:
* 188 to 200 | 1.176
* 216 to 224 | 1.198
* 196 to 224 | 1.16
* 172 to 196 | 1.174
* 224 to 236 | 1.236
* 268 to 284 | 1.225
